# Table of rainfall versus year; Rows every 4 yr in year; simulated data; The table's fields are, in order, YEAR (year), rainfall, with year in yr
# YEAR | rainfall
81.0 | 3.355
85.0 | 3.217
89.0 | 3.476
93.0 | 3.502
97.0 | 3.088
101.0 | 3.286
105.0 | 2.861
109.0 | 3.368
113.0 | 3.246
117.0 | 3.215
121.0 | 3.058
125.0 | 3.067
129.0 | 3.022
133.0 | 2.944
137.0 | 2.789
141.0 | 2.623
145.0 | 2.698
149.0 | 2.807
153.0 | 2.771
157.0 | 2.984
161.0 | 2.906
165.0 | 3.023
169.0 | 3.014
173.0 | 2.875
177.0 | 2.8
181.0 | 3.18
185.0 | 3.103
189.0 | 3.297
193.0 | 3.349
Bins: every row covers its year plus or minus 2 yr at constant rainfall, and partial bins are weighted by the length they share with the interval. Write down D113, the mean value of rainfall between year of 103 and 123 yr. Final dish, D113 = 3.15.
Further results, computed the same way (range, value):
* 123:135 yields 3.01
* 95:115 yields 3.17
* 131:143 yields 2.79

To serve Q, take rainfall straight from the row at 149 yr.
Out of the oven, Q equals 2.807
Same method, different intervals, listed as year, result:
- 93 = 3.502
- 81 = 3.355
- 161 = 2.906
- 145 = 2.698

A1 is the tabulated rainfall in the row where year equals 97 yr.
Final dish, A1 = 3.088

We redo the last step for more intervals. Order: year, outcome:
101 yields 3.286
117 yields 3.215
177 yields 2.8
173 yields 2.875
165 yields 3.023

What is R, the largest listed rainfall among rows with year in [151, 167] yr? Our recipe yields 3.023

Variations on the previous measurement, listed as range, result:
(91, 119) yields 3.502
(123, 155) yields 3.067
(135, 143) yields 2.789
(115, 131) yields 3.215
